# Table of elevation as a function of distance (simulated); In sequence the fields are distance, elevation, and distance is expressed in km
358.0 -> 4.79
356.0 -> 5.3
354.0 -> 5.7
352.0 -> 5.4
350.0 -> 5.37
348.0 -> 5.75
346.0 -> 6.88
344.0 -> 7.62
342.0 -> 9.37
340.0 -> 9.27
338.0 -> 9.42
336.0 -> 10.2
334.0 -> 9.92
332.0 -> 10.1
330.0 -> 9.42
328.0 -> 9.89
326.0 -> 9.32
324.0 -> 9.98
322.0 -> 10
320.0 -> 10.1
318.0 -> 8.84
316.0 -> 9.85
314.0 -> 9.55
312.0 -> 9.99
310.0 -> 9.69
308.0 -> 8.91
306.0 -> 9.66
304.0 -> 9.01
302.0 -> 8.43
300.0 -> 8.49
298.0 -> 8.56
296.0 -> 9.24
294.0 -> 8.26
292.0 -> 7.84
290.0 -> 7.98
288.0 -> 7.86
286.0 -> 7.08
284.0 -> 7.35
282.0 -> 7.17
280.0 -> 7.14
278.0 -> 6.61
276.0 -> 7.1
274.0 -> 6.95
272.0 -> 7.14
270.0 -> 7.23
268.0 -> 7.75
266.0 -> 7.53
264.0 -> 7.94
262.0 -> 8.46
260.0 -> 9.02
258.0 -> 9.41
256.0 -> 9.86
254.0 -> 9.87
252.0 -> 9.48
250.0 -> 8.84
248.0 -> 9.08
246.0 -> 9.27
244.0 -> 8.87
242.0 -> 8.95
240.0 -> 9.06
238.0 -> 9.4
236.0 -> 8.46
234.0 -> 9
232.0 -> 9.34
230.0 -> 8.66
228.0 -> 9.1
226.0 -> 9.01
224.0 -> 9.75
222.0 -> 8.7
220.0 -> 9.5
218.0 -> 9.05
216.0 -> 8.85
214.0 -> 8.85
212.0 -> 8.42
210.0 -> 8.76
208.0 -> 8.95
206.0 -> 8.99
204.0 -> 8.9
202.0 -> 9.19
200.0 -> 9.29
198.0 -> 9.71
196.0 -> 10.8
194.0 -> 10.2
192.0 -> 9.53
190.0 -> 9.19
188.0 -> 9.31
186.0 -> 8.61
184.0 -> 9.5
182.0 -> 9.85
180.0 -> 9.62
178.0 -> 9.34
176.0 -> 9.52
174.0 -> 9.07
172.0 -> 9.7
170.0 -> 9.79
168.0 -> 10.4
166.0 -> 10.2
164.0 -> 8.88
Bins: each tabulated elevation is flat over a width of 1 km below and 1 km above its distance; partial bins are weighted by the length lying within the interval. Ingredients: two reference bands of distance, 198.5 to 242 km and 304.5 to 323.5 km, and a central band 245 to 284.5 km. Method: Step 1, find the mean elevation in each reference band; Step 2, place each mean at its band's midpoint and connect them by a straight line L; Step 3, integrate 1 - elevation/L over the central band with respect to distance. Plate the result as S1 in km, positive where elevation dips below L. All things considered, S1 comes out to 4.8 km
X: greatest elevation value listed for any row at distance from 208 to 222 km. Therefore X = 9.5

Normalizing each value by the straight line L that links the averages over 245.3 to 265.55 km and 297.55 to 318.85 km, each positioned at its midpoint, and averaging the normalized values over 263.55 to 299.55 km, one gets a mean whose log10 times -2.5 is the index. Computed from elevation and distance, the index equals 0.20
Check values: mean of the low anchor 9.08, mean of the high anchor 9.2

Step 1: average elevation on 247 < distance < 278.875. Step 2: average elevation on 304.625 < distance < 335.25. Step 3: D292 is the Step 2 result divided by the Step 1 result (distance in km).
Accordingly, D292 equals 1.2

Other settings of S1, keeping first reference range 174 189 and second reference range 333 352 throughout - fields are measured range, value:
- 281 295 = 1.40 km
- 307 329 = -3.72 km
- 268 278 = 1.74 km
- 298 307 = -0.52 km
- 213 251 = -0.35 km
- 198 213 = 0.32 km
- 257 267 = 0.28 km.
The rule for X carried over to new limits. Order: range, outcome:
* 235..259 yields 9.87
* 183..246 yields 10.8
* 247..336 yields 10.2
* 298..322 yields 10.1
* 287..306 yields 9.66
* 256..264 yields 9.86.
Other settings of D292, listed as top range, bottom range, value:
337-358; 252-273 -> 0.81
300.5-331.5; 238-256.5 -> 1.03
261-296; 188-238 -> 0.82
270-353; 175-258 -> 0.91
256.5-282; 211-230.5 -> 0.86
